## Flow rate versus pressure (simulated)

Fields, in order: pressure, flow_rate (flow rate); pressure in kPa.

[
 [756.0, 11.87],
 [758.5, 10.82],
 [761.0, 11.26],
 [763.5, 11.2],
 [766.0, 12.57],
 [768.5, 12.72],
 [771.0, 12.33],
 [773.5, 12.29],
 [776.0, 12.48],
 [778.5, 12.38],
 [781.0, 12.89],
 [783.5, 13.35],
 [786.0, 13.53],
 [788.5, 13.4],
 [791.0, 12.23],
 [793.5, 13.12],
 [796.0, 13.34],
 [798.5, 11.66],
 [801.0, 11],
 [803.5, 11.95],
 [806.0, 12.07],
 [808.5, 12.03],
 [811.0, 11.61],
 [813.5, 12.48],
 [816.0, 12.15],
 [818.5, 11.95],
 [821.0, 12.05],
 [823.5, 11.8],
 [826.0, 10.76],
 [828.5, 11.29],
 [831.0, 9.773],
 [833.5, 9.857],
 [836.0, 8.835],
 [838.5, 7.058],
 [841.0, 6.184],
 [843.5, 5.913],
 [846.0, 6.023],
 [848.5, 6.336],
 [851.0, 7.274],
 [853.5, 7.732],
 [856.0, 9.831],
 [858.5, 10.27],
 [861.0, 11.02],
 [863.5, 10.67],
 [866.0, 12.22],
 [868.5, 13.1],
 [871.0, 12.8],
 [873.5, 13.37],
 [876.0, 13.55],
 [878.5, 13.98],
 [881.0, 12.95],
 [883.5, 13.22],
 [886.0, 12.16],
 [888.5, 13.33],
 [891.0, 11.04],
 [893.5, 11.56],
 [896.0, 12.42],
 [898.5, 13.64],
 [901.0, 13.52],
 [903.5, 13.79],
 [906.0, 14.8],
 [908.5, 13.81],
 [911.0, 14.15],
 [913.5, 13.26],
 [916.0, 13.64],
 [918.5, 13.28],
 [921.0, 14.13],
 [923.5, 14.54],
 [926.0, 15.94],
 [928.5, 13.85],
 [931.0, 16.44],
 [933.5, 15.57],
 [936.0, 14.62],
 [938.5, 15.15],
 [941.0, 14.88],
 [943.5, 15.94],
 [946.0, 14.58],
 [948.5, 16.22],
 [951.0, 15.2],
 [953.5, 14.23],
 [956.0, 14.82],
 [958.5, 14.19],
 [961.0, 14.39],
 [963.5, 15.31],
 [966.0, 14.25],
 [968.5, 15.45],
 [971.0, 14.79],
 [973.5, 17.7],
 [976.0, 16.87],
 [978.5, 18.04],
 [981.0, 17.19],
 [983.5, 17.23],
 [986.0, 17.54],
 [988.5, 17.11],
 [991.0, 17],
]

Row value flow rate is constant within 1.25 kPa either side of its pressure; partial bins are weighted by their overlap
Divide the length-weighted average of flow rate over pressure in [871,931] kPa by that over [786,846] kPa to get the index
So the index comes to 1.2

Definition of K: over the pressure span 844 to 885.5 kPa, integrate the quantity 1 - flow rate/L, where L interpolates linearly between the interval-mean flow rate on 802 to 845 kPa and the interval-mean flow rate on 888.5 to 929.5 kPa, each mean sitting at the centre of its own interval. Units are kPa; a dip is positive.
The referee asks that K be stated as 4.2 kPa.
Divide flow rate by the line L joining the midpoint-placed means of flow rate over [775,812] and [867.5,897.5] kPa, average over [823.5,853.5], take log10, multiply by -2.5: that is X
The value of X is 0.462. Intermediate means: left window 12.5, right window 12.8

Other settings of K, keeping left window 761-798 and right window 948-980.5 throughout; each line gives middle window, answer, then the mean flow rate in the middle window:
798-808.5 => 1.0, 11.7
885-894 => 1.4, 12.1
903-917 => 0.7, 13.9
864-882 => 1.4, 13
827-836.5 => 2.4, 10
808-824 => 1.4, 12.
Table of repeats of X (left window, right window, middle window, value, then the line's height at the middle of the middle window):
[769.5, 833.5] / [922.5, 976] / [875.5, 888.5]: 0.05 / 13.8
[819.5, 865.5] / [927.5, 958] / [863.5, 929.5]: -0.09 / 12.3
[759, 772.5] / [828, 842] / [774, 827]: -0.19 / 10.3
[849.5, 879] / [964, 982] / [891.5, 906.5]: -0.02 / 12.8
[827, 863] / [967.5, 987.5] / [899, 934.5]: -0.10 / 13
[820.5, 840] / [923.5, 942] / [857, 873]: 0.01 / 11.8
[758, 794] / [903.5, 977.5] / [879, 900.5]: 0.12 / 14.1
